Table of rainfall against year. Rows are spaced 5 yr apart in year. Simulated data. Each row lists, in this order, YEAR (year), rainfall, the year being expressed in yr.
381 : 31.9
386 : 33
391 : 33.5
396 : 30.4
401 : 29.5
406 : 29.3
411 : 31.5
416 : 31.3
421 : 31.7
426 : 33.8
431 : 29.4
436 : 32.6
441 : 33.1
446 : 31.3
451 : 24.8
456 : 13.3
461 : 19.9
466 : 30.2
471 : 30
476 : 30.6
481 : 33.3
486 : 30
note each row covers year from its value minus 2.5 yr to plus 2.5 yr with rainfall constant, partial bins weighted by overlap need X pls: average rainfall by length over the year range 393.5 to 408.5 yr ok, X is 29.7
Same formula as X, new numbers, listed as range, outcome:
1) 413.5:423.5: 31.5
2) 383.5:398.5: 32.3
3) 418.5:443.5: 32.1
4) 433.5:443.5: 32.9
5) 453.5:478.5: 24.8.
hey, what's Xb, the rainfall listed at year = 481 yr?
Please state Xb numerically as 33.3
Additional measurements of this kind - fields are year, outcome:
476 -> 30.6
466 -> 30.2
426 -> 33.8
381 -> 31.9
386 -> 33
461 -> 19.9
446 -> 31.3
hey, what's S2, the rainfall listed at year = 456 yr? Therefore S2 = 13.3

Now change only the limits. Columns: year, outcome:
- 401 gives 29.5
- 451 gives 24.8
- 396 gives 30.4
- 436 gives 32.6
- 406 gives 29.3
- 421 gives 31.7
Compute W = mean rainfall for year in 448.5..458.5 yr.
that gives 19.1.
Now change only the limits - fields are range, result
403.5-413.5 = 30.4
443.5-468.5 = 23.9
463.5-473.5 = 30.1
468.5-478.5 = 30.3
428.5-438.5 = 31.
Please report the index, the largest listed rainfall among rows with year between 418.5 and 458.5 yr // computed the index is 33.8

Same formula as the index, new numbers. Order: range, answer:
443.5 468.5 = 31.3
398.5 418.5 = 31.5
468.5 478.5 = 30.6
